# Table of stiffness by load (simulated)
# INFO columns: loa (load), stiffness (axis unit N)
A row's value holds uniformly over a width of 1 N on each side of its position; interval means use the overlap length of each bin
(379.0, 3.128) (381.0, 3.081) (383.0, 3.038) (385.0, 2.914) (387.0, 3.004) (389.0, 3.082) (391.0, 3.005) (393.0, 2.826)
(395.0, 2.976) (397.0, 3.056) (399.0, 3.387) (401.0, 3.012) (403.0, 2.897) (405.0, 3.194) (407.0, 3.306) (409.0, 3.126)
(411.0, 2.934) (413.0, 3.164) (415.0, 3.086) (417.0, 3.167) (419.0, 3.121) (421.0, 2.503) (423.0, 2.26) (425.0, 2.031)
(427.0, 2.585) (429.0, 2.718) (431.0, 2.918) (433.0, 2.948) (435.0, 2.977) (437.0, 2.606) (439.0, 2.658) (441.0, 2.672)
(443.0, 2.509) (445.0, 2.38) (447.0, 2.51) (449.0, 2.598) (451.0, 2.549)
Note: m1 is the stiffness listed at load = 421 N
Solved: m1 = 2.503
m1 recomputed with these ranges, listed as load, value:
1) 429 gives 2.718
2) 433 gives 2.948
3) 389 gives 3.082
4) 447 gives 2.51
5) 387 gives 3.004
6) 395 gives 2.976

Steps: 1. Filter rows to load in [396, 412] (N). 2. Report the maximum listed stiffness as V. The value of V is 3.387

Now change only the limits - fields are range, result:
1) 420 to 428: 2.585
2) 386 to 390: 3.082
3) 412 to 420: 3.167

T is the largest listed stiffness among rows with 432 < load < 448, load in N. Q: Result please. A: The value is 2.977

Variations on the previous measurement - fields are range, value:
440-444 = 2.672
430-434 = 2.948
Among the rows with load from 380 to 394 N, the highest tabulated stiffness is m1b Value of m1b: 3.082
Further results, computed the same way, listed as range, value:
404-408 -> 3.306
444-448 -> 2.51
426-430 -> 2.718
